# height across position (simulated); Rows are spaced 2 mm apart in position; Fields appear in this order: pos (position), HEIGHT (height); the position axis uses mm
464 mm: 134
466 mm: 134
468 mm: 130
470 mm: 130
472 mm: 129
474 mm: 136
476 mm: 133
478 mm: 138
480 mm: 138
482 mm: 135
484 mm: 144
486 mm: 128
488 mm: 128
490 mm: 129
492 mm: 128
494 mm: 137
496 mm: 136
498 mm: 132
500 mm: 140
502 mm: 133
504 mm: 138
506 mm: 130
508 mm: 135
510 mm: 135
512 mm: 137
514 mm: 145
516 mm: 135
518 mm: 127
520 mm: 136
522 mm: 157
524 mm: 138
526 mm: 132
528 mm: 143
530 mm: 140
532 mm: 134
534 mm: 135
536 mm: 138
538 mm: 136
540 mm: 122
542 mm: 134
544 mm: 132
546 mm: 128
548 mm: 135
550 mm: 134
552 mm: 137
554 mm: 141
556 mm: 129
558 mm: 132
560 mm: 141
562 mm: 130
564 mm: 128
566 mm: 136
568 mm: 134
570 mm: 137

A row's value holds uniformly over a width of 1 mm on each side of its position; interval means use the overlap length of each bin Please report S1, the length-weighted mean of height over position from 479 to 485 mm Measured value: 139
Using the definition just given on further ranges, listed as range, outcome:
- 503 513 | 135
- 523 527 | 135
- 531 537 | 136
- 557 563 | 134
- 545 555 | 135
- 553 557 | 135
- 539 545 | 129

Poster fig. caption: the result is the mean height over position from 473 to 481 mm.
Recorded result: 136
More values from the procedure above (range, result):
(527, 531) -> 142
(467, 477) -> 132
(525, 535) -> 137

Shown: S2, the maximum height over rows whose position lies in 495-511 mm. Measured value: 140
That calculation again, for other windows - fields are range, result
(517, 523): 157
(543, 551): 135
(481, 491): 144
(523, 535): 143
